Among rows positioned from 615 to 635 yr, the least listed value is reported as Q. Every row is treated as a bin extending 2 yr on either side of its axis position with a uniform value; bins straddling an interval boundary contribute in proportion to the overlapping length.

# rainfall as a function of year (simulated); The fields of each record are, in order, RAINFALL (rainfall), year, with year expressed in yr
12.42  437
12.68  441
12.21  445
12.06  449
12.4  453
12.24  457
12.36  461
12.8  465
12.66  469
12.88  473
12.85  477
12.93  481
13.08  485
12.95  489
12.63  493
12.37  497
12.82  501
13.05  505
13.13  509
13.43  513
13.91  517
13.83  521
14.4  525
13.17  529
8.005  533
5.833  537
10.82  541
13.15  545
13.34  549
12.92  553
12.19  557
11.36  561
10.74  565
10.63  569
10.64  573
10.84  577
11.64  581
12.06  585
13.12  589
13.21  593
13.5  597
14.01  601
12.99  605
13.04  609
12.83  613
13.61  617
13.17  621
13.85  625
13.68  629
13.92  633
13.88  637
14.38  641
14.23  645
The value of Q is 13.17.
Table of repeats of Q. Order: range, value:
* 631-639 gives 13.88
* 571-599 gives 10.64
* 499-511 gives 12.82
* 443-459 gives 12.06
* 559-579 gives 10.63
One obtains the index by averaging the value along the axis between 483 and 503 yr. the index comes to 12.8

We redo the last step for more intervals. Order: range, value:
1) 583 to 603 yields 13.2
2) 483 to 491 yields 13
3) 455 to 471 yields 12.5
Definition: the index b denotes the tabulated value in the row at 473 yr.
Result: 12.88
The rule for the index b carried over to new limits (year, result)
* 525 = 14.4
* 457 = 12.24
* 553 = 12.92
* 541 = 10.82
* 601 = 14.01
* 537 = 5.833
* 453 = 12.4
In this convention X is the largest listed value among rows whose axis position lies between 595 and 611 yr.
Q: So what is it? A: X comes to 14.01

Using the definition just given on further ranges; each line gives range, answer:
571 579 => 10.84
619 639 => 13.92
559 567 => 11.36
